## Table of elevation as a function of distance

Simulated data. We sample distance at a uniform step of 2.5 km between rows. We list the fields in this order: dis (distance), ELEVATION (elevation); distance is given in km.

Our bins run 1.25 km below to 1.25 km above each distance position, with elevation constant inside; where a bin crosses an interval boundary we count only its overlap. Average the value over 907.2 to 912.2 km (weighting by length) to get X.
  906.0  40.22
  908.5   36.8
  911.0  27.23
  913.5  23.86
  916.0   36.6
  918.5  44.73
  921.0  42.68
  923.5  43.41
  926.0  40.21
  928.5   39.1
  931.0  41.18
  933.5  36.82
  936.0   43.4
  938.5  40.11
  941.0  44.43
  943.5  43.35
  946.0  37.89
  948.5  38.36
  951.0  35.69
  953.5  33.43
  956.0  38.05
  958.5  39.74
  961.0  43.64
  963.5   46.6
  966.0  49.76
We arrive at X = 32.1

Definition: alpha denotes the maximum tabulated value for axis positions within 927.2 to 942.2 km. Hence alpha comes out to 44.43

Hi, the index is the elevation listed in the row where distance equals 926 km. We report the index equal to 40.21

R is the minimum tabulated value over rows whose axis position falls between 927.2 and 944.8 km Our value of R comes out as 36.82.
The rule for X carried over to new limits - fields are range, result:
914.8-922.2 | 41.4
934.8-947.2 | 41.8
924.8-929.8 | 39.7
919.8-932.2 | 41.3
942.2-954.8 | 37.8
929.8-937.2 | 40.4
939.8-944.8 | 43.8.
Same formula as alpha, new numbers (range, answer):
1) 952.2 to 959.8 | 39.74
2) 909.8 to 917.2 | 36.6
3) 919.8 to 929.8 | 43.41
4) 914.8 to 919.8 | 44.73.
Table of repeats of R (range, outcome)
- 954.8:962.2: 38.05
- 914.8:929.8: 36.6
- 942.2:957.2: 33.43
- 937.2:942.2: 40.11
